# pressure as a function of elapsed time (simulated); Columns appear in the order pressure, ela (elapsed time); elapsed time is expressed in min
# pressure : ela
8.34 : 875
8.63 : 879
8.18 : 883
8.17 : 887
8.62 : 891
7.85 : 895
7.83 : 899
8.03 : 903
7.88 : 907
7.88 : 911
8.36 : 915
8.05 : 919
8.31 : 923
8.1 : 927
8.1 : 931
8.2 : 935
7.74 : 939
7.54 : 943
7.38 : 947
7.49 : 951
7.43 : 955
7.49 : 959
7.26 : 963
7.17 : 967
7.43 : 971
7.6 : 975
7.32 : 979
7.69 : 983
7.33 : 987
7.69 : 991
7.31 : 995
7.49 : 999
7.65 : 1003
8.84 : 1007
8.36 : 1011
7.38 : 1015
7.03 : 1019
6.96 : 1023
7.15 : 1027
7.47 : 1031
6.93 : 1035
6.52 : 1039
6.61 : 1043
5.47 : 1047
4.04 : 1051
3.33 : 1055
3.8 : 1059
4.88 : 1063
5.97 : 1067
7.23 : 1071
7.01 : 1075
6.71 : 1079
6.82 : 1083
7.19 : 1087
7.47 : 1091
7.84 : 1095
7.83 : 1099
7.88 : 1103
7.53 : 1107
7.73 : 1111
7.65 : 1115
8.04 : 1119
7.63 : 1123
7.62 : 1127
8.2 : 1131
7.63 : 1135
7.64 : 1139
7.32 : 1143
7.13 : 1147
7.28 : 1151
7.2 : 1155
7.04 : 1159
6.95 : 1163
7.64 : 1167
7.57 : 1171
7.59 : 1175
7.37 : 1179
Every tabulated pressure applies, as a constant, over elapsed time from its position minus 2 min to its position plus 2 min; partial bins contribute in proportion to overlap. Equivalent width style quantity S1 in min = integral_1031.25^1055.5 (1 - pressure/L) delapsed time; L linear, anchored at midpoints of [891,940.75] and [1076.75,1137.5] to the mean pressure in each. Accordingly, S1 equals 6.2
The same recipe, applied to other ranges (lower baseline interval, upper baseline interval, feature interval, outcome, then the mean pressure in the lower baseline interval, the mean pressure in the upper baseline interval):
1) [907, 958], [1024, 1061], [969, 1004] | -3.5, 7.87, 5.74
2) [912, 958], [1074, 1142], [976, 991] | 0.6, 7.87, 7.56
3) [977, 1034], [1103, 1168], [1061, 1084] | 3.4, 7.54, 7.52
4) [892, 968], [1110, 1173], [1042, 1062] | 8.1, 7.81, 7.51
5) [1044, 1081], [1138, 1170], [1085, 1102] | -4.4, 5.42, 7.27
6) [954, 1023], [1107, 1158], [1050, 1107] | 9.0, 7.54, 7.58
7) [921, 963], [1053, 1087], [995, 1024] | -4.1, 7.75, 5.81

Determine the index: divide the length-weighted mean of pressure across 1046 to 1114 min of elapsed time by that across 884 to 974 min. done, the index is 0.82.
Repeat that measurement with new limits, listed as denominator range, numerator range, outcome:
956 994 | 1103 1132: 1.04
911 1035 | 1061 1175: 0.96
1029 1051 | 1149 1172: 1.14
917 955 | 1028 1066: 0.70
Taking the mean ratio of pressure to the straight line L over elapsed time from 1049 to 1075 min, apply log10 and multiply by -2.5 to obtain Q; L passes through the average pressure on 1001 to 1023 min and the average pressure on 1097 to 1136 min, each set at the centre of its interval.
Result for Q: 0.47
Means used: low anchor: 7.77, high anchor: 7.78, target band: 5.04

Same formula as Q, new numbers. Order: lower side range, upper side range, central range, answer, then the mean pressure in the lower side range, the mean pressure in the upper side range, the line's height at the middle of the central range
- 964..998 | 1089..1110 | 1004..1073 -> 0.19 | 7.44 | 7.71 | 7.57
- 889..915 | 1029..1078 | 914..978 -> -0.05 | 8.04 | 5.79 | 7.39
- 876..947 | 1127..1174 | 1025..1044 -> 0.12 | 8.07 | 7.43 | 7.74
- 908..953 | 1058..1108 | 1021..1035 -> 0.01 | 7.92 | 6.83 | 7.22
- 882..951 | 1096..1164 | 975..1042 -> 0.05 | 8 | 7.56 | 7.81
